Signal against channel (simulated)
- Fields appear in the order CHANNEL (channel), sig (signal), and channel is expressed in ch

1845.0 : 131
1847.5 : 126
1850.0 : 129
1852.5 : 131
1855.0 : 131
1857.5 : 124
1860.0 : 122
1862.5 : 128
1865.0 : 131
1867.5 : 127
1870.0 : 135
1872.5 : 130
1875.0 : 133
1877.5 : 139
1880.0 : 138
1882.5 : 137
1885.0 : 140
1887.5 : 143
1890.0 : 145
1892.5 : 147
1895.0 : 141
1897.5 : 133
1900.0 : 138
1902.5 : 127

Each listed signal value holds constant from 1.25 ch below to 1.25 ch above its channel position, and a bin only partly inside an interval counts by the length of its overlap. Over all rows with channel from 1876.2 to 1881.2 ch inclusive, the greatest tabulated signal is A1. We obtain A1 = 139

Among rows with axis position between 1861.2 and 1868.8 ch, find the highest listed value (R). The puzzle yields 131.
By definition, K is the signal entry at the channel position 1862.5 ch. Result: 128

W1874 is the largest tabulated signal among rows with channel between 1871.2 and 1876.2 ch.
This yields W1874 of 133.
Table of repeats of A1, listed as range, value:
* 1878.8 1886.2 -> 140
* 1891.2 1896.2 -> 147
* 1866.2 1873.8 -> 135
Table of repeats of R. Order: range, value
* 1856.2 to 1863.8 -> 128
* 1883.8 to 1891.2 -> 145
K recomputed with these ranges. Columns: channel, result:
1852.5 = 131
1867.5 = 127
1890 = 145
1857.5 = 124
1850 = 129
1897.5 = 133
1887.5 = 143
